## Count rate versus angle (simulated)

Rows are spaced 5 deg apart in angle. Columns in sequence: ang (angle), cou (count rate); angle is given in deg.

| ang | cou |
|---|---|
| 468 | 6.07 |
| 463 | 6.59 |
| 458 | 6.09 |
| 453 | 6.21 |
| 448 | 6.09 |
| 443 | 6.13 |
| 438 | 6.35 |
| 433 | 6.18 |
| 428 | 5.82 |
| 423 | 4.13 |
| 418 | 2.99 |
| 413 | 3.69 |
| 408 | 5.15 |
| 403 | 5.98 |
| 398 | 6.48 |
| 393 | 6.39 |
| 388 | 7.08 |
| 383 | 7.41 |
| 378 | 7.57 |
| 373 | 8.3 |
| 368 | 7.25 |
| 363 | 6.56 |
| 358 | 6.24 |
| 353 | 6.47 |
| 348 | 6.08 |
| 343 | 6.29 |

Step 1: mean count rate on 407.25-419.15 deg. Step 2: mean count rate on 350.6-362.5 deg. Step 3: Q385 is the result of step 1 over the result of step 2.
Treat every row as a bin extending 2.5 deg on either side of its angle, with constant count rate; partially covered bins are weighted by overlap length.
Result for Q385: 0.61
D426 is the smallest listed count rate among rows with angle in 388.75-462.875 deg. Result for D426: 2.99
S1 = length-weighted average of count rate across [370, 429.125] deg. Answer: 5.93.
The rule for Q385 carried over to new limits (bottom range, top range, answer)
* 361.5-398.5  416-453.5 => 0.76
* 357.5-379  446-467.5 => 0.86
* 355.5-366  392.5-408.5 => 0.94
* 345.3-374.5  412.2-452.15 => 0.78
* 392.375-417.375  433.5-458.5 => 1.17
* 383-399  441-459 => 0.90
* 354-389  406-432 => 0.62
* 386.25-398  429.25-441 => 0.93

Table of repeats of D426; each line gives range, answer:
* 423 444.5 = 4.13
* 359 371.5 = 6.56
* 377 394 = 6.39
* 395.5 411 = 5.15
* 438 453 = 6.09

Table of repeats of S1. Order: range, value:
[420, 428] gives 4.59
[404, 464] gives 5.44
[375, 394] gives 7.2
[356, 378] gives 7.16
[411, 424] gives 3.54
